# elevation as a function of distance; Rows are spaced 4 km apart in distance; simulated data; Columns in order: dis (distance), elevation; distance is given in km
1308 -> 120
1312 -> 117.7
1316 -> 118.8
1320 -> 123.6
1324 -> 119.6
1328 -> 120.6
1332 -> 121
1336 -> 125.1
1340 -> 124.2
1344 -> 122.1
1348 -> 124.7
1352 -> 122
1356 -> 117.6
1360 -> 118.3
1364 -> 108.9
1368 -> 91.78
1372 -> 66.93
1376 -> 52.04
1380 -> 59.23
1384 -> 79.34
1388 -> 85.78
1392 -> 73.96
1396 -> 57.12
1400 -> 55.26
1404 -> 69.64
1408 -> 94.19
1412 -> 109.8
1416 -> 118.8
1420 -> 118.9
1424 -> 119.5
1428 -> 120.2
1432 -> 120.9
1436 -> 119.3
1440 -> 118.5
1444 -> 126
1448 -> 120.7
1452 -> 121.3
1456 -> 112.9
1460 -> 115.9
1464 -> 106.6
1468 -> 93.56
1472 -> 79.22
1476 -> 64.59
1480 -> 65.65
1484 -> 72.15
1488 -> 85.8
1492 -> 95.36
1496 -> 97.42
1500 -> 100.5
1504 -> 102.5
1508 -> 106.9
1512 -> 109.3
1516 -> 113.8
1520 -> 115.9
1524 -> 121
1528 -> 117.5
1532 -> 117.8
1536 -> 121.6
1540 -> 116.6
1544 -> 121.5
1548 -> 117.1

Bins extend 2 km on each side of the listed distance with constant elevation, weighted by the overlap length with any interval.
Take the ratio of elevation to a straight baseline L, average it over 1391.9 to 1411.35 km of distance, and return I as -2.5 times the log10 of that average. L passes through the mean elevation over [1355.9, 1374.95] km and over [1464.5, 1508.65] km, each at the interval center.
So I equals 0.28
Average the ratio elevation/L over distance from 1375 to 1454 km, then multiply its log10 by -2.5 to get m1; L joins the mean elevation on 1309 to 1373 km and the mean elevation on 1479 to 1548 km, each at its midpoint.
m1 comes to 0.143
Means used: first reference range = 116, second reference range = 106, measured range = 97.6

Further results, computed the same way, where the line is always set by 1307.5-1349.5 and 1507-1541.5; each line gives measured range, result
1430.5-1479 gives 0.103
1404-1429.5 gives 0.085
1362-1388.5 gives 0.480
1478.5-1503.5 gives 0.313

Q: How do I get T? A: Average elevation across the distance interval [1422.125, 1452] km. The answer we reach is 121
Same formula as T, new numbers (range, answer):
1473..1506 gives 85.3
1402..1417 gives 96.7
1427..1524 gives 104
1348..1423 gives 90.2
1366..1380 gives 68.7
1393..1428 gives 93.9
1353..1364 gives 117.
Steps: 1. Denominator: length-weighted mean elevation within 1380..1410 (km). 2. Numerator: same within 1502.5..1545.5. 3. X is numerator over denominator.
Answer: 1.58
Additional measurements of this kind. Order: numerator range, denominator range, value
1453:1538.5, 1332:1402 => 1.08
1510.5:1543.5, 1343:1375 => 1.10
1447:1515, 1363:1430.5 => 1.11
